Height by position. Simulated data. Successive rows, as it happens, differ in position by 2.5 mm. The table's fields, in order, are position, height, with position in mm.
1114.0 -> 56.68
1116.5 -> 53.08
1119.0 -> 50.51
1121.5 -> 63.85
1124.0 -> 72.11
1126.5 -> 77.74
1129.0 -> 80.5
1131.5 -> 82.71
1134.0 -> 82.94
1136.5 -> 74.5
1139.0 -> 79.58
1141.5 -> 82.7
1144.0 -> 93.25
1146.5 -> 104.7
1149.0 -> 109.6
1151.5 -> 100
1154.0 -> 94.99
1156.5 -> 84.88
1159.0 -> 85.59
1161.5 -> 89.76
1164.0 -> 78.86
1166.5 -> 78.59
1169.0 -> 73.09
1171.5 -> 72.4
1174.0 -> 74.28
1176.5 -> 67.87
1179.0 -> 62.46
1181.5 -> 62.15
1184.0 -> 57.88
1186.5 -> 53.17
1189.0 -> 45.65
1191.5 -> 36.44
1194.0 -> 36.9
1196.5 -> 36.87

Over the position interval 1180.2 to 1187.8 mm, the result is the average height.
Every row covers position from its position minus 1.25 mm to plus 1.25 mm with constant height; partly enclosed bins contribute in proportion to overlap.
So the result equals 57.7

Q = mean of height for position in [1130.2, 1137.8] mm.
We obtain 80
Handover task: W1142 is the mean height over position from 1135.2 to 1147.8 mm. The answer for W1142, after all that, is 87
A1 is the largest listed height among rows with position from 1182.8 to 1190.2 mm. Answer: 57.88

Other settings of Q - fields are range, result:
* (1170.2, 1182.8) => 67.8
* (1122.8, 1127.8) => 75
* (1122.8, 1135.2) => 79.2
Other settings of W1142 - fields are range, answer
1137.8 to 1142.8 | 81.3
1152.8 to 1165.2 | 86.8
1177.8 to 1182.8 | 62.3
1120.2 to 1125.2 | 67.8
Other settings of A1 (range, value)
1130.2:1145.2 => 93.25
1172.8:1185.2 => 74.28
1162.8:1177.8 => 78.86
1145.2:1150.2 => 109.6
